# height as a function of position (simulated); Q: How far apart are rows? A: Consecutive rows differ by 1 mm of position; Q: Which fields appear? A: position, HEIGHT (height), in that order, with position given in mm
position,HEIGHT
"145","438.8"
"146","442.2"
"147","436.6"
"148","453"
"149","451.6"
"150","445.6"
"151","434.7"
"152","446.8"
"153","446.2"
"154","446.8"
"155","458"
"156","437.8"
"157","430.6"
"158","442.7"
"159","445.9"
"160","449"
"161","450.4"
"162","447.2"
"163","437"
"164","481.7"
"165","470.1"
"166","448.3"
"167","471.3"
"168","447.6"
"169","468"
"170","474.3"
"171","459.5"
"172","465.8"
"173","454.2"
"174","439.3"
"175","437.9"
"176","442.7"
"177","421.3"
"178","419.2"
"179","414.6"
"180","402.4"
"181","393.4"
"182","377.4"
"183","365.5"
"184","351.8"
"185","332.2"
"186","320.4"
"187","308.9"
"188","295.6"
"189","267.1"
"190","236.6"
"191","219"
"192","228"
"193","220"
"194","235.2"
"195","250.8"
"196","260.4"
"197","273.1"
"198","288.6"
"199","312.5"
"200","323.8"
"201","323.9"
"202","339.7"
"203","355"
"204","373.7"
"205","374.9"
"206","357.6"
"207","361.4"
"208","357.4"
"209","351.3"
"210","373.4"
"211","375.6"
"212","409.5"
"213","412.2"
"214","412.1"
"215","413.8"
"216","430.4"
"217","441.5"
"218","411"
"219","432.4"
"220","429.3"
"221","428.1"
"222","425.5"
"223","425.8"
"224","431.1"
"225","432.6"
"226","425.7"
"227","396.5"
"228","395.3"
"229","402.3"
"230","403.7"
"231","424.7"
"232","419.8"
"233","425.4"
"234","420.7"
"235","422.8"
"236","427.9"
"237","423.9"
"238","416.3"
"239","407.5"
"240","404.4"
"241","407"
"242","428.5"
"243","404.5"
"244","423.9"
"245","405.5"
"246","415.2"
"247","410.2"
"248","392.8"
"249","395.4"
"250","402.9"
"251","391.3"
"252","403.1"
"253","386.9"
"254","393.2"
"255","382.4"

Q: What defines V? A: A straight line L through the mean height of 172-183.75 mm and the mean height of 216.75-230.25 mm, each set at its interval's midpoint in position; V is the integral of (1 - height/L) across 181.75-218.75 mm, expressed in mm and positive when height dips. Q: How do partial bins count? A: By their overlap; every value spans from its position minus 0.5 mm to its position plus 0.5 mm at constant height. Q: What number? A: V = 7.45 mm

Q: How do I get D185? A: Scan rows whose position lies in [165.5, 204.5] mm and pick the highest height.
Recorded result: 474.3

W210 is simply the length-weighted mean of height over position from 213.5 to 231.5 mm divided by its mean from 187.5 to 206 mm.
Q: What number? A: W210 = 1.45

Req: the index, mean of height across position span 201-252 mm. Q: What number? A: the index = 404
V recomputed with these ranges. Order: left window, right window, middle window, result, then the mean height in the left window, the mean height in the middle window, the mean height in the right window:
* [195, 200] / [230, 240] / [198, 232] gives -4.4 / 284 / 392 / 419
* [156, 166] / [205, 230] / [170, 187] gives 1.2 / 450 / 405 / 405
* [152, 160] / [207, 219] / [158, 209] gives 6.3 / 444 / 372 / 399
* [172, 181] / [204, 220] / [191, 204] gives 3.9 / 429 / 285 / 395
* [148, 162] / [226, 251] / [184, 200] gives 5.8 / 445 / 274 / 411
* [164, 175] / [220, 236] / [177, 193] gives 4.3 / 460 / 328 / 419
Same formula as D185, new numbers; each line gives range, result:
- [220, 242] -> 432.6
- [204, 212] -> 409.5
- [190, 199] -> 312.5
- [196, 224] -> 441.5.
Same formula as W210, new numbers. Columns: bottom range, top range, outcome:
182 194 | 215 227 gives 1.48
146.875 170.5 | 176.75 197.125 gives 0.69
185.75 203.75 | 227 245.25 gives 1.47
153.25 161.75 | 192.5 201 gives 0.61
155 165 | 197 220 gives 0.83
